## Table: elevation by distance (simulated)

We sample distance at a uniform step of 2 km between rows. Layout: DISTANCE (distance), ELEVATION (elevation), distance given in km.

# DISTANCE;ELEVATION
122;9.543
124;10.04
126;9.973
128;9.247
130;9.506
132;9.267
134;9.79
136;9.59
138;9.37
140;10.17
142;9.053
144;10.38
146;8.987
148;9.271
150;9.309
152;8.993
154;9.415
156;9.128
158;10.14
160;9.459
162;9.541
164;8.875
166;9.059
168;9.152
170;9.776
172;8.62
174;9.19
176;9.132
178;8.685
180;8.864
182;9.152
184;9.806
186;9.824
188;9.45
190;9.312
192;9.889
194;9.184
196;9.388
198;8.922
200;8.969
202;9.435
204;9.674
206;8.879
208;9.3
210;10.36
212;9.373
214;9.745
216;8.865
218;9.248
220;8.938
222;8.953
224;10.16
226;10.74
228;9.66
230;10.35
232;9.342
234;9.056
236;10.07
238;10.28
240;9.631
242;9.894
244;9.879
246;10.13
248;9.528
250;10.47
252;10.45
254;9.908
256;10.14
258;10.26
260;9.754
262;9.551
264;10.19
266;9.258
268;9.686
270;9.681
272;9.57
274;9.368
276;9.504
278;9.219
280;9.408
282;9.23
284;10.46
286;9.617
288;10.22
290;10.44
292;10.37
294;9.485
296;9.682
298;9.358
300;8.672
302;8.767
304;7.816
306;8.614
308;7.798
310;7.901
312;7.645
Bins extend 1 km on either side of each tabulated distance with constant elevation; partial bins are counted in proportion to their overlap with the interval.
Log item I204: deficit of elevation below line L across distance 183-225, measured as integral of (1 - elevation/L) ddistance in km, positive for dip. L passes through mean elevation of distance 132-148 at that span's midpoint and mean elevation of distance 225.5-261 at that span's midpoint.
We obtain 1.72 km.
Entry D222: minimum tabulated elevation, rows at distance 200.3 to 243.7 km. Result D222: 8.865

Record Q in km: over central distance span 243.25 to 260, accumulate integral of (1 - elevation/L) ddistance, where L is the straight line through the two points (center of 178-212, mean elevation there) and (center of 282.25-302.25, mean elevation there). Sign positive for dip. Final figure -0.9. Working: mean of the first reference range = 9.38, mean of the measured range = 10.1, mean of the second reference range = 9.72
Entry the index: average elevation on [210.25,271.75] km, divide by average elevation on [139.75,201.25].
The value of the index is 1.05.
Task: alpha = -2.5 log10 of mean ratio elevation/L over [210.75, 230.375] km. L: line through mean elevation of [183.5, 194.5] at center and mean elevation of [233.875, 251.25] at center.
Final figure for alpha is 0.02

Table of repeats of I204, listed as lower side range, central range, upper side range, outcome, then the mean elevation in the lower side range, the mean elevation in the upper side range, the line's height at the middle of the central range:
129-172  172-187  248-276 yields 0.5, 9.42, 9.84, 9.53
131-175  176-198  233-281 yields 0.4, 9.39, 9.79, 9.52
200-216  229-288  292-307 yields -3.7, 9.46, 9.01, 9.21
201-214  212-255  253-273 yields -0.5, 9.52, 9.8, 9.65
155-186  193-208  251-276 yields 0.4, 9.26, 9.81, 9.43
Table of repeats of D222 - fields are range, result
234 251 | 9.056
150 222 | 8.62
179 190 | 8.864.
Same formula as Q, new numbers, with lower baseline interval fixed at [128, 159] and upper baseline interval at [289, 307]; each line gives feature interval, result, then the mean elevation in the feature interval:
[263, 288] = -0.9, 9.62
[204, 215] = -0.2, 9.54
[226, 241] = -0.8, 9.83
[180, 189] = -0.1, 9.48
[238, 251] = -0.9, 9.95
